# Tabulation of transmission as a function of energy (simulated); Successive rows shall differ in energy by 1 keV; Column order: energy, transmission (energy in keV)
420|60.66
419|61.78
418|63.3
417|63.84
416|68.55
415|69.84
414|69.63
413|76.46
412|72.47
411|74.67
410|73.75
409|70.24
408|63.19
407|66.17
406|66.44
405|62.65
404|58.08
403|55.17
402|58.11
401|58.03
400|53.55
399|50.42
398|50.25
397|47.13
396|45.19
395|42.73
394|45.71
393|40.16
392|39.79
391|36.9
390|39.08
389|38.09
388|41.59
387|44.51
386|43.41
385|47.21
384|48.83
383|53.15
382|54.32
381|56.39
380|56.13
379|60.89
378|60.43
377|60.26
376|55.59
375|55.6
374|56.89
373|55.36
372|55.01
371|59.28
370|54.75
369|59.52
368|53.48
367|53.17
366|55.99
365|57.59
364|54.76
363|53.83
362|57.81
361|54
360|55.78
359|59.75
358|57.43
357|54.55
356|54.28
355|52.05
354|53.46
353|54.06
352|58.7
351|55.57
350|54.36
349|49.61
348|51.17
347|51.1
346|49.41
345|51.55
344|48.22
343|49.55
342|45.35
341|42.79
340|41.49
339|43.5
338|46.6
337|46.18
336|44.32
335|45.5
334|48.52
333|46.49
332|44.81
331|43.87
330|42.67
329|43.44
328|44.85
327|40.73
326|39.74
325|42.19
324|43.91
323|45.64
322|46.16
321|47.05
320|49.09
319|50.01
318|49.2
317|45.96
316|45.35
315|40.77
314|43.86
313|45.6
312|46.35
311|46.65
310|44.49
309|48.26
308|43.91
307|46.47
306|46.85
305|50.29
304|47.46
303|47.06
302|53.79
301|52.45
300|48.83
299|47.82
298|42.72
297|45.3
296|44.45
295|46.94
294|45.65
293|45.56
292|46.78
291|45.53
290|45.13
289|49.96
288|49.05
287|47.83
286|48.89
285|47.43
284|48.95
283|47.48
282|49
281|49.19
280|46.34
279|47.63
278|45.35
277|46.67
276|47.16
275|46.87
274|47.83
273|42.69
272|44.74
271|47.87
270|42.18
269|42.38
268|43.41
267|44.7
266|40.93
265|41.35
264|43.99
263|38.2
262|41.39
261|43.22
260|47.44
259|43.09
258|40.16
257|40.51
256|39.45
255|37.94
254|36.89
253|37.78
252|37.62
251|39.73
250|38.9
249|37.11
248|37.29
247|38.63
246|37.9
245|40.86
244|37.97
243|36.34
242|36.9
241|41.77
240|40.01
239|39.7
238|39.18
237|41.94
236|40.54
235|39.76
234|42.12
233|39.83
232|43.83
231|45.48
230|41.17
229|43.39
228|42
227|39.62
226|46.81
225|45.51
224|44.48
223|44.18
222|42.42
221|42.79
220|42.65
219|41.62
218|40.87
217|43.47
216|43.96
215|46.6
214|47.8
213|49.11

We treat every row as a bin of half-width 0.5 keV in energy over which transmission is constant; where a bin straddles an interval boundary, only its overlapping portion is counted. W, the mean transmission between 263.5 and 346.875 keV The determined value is 46.1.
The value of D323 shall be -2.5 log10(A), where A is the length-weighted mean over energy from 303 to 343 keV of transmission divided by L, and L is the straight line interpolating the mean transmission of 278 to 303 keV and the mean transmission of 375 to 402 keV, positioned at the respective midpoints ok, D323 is 0.06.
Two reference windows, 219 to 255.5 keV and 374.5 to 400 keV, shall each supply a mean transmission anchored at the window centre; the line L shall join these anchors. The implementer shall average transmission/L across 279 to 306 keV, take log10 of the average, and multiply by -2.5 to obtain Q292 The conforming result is -0.10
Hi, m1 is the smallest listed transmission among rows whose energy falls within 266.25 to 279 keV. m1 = 42.18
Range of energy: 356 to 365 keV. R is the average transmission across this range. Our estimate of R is 56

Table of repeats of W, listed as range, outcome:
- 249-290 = 44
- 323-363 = 49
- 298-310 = 48.1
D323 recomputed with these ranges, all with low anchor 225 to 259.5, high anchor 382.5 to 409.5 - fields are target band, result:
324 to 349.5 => 0.02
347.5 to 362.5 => -0.15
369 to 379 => -0.17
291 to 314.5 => -0.06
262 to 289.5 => -0.08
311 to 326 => -0.01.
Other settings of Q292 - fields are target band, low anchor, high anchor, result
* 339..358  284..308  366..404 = -0.028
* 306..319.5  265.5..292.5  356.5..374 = 0.095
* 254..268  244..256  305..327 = -0.056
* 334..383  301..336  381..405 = -0.135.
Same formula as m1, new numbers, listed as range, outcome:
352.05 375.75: 52.05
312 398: 36.9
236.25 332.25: 36.34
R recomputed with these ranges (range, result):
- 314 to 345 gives 45.2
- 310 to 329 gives 45.1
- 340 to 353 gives 50.4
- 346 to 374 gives 55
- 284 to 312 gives 47.3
